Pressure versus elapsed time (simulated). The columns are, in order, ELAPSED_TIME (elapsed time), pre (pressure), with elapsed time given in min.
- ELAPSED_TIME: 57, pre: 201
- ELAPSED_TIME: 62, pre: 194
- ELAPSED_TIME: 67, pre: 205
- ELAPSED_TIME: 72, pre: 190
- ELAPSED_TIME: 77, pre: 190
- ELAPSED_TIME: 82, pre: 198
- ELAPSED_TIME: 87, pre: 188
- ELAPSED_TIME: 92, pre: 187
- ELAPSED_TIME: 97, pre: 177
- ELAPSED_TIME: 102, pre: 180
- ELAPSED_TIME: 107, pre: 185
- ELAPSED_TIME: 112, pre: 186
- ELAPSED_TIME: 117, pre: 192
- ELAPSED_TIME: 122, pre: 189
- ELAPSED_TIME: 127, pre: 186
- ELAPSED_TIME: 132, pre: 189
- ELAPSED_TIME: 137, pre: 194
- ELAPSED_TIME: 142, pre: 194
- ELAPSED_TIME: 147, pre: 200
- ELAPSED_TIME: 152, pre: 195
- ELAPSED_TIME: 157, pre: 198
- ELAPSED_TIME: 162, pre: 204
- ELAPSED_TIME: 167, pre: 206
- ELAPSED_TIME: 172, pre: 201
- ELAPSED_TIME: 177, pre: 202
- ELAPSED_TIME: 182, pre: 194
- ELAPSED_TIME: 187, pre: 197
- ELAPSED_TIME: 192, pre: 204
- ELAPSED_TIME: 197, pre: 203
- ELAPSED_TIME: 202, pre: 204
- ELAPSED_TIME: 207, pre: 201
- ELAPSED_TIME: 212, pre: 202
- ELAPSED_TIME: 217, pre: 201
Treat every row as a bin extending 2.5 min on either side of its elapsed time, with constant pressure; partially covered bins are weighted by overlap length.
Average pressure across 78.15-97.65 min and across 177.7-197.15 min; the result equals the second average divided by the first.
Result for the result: 1.06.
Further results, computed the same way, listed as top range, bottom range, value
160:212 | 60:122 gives 1.07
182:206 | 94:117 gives 1.10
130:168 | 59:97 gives 1.03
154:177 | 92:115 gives 1.11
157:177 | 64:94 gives 1.05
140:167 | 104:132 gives 1.06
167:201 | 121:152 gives 1.04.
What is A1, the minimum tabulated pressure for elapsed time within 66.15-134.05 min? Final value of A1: 177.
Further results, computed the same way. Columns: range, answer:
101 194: 180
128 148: 189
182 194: 194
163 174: 201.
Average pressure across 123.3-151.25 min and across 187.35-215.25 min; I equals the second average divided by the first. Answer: 1.1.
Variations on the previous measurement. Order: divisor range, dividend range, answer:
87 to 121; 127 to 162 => 1.05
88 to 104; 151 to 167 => 1.10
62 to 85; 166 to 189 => 1.02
